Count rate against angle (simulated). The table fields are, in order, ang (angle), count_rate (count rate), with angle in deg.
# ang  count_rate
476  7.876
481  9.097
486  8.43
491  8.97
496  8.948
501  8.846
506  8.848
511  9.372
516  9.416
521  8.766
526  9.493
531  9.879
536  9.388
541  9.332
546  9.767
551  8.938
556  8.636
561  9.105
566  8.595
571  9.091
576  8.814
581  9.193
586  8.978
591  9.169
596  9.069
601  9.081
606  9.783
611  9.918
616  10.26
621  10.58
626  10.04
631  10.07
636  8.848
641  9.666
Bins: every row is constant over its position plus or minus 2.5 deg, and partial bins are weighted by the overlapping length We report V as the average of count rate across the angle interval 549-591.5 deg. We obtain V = 8.94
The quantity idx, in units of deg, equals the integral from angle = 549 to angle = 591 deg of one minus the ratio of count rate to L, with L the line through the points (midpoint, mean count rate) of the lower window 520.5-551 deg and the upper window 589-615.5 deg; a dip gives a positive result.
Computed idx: 2.33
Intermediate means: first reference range 9.44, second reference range 9.47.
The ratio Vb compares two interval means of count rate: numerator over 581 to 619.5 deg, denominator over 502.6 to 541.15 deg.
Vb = 1.02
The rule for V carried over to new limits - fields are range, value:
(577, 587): 9.06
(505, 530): 9.24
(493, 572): 9.15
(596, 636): 9.84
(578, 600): 9.09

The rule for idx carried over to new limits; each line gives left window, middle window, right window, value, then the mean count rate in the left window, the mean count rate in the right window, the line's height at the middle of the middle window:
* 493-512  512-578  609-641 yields 0.9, 8.97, 9.93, 9.31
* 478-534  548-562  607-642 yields 0.8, 9.09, 9.92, 9.43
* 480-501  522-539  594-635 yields -0.6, 8.84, 9.82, 9.16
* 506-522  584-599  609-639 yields 1.0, 9.17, 9.95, 9.72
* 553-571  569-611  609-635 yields 1.0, 8.83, 10.1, 9.42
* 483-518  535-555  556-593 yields -0.7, 8.97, 8.97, 8.97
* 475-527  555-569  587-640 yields 0.8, 8.93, 9.66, 9.33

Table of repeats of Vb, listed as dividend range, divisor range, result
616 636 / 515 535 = 1.07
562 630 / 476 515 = 1.06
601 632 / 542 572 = 1.11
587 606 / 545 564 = 1.02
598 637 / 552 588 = 1.10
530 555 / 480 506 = 1.06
